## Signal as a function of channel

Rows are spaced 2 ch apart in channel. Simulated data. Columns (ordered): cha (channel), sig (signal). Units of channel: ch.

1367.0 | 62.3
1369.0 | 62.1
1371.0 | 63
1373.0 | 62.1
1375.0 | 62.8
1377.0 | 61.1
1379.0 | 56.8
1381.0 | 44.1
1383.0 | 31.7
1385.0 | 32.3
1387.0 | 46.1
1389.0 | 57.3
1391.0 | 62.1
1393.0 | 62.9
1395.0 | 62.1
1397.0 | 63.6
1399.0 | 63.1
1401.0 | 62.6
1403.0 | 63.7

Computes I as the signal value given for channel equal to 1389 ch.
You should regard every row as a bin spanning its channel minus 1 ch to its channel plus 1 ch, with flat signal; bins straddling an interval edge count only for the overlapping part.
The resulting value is 57.3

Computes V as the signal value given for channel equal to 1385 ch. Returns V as 32.3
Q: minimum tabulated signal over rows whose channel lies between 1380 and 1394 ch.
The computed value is 31.7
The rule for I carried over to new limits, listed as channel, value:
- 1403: 63.7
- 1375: 62.8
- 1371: 63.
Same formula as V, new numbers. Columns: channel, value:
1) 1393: 62.9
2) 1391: 62.1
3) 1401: 62.6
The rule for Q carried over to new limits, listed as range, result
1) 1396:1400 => 63.1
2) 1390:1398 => 62.1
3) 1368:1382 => 44.1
